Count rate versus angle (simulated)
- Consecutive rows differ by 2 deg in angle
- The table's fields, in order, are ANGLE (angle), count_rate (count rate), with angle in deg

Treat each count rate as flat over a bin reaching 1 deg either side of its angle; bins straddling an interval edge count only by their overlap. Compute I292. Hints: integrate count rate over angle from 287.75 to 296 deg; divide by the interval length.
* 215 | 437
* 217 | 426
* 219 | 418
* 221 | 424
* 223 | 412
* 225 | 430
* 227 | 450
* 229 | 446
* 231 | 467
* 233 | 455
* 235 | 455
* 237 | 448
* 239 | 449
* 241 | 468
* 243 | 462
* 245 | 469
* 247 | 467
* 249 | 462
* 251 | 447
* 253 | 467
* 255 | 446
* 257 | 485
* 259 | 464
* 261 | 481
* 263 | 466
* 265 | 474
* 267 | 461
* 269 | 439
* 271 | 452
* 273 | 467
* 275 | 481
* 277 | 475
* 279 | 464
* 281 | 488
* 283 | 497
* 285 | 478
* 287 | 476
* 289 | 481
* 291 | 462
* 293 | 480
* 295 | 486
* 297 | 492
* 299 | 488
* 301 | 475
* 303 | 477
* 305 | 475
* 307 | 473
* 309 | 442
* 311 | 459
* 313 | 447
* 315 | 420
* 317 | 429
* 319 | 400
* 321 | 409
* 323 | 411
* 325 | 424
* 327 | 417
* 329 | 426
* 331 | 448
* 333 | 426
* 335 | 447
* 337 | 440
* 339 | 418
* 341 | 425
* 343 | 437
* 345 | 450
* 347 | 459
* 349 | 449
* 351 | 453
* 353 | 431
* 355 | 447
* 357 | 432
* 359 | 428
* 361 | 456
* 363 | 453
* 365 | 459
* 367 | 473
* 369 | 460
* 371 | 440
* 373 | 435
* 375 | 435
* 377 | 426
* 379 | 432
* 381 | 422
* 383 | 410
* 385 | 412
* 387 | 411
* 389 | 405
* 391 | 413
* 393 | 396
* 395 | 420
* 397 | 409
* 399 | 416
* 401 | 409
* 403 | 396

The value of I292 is 477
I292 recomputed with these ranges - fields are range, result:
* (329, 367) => 442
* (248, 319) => 466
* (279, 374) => 451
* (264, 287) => 471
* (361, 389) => 436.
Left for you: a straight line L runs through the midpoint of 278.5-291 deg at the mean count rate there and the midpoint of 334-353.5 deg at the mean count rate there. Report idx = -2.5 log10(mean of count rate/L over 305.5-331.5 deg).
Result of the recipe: 0.06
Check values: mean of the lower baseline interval 480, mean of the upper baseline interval 441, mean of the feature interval 432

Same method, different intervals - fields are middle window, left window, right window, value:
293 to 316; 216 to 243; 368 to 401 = -0.08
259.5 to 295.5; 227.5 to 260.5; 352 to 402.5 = -0.05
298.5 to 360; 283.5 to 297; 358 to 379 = 0.05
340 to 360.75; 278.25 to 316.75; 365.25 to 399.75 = 0.00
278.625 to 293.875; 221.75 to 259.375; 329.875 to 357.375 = -0.07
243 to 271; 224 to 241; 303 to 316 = -0.03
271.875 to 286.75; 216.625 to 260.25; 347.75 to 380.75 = -0.07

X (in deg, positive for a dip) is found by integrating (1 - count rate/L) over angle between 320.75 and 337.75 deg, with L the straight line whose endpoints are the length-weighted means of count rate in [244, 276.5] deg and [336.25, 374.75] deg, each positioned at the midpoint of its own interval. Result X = 0.8 deg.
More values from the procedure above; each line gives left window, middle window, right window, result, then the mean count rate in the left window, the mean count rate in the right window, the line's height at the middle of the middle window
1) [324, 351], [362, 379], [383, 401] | -1.06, 436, 410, 421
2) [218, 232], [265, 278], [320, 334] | -1.02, 435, 423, 430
